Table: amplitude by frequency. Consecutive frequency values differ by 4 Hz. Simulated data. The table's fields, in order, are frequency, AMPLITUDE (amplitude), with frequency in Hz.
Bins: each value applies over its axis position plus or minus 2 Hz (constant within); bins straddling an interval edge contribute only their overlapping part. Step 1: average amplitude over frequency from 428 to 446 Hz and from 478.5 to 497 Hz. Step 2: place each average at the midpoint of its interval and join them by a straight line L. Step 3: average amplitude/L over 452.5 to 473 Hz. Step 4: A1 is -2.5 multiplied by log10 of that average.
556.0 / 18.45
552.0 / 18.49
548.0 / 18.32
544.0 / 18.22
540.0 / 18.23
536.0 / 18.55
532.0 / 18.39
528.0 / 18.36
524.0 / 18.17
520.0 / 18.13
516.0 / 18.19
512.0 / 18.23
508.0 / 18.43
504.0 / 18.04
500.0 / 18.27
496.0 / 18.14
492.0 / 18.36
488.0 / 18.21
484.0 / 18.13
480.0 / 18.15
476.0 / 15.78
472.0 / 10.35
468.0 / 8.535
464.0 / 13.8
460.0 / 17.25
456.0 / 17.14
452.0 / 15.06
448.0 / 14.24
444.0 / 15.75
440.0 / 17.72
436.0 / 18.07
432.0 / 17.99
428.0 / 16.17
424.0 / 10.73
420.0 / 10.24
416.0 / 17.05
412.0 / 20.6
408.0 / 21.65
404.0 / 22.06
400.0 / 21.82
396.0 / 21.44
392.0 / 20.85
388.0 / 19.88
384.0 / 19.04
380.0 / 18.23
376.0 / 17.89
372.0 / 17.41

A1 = 0.28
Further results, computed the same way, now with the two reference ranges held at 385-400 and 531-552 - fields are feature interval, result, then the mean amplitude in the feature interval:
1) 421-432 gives 0.399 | 14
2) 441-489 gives 0.276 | 15.2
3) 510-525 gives 0.033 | 18.2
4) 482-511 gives 0.050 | 18.2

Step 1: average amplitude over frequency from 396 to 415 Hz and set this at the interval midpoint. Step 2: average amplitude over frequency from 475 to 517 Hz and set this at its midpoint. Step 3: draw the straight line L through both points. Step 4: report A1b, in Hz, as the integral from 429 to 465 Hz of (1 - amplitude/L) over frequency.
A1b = 6.2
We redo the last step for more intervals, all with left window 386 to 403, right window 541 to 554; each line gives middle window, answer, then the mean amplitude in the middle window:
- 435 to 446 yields 1.71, 17.1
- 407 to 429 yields 5.16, 15.8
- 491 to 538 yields 1.61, 18.3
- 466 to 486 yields 5.51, 14.2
